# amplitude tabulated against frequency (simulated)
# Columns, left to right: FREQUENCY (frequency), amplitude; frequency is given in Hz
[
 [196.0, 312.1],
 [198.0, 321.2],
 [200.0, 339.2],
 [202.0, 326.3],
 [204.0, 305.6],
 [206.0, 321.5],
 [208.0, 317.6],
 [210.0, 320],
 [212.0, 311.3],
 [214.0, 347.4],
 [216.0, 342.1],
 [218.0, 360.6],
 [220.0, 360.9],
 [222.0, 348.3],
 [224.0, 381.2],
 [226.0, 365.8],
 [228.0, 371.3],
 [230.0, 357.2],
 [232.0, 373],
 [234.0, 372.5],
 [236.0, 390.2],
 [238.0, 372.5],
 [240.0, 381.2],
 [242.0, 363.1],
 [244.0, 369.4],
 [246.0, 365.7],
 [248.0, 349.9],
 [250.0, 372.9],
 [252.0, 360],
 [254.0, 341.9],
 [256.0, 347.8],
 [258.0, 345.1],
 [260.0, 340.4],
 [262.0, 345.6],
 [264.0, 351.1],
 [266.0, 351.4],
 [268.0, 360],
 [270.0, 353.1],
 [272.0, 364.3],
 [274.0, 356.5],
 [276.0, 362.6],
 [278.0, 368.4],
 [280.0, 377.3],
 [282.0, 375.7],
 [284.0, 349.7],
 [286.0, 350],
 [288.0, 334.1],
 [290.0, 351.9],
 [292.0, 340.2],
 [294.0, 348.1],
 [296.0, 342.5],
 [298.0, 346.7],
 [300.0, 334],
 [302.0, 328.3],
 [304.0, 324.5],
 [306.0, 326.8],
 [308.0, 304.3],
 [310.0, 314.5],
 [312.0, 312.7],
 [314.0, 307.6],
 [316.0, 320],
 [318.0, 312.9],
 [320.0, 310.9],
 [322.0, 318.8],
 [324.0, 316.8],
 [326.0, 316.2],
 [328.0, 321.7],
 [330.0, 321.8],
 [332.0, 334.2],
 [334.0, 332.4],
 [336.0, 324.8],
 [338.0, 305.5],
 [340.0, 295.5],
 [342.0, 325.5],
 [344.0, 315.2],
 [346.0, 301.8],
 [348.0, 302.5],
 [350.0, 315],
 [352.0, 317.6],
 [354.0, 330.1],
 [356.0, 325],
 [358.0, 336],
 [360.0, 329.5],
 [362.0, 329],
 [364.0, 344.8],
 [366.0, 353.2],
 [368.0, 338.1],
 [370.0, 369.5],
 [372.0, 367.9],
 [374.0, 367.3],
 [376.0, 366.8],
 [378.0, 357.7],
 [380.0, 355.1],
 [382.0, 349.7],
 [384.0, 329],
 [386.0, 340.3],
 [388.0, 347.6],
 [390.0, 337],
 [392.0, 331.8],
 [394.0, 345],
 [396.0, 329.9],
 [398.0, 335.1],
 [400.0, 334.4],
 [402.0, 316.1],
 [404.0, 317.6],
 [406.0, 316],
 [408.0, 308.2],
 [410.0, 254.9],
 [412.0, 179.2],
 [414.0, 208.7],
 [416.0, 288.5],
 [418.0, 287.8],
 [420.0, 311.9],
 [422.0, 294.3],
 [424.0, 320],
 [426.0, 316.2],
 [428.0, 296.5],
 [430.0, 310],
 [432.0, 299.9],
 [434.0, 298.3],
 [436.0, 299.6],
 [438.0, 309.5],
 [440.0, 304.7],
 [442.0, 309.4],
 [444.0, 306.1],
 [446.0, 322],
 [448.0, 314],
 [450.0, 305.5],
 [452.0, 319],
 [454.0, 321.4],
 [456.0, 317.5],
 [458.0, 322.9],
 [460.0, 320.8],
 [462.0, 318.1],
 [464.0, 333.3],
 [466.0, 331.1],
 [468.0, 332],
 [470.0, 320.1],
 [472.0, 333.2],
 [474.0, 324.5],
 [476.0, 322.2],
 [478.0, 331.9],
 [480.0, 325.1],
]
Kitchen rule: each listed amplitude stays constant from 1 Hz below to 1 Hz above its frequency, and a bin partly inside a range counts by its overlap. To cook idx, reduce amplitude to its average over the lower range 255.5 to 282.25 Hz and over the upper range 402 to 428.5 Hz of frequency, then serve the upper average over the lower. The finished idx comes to 0.8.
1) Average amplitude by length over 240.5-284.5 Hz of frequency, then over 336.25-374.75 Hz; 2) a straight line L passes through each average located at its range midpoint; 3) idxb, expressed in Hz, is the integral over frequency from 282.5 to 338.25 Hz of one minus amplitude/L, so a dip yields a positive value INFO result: 2.6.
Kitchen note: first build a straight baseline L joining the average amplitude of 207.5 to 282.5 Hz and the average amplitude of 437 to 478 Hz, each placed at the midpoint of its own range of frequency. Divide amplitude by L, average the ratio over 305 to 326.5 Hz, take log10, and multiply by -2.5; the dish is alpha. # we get 0.10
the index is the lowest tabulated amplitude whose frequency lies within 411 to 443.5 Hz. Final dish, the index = 179.2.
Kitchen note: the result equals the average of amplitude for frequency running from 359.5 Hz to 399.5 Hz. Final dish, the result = 346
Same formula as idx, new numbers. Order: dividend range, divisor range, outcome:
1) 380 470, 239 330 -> 0.91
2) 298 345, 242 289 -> 0.90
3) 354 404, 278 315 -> 1.01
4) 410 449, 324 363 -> 0.91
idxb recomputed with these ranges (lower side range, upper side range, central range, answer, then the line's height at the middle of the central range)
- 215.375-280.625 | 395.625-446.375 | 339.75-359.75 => 0.40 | 324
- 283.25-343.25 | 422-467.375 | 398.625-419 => 2.22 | 317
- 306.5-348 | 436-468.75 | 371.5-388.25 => -1.96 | 316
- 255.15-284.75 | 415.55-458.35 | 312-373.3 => 1.93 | 335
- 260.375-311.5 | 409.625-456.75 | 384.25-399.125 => -1.32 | 310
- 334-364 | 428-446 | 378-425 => -0.04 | 311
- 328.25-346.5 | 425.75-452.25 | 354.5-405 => -4.58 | 314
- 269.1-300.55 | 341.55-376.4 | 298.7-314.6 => 1.29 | 348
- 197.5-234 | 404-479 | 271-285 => -1.32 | 333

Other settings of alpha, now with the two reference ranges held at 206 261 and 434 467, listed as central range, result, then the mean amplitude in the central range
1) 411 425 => 0.19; 270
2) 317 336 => 0.06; 321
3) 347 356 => 0.06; 317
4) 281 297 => -0.01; 349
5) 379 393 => -0.05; 342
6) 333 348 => 0.07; 314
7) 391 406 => -0.01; 329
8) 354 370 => -0.02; 338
